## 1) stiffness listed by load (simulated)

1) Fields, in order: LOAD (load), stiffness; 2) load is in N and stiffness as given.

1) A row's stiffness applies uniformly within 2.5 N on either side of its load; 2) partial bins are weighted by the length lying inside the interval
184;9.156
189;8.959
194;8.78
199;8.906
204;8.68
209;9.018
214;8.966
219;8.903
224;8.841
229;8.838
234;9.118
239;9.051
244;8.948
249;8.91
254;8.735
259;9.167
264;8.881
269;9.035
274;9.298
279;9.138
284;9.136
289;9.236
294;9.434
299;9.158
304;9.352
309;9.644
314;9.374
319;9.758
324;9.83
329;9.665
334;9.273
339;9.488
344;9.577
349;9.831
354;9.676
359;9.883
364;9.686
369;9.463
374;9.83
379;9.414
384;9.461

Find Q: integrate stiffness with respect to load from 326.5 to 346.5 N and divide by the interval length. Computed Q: 9.5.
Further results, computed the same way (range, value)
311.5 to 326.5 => 9.65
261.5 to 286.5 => 9.1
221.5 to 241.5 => 8.96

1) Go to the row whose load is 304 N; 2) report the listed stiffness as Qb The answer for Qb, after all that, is 9.352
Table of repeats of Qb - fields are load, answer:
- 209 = 9.018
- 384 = 9.461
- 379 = 9.414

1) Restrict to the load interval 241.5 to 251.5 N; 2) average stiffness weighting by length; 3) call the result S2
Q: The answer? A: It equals 8.93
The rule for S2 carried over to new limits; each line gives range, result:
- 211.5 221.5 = 8.93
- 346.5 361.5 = 9.8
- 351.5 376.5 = 9.71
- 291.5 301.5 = 9.3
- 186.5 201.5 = 8.88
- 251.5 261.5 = 8.95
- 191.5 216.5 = 8.87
